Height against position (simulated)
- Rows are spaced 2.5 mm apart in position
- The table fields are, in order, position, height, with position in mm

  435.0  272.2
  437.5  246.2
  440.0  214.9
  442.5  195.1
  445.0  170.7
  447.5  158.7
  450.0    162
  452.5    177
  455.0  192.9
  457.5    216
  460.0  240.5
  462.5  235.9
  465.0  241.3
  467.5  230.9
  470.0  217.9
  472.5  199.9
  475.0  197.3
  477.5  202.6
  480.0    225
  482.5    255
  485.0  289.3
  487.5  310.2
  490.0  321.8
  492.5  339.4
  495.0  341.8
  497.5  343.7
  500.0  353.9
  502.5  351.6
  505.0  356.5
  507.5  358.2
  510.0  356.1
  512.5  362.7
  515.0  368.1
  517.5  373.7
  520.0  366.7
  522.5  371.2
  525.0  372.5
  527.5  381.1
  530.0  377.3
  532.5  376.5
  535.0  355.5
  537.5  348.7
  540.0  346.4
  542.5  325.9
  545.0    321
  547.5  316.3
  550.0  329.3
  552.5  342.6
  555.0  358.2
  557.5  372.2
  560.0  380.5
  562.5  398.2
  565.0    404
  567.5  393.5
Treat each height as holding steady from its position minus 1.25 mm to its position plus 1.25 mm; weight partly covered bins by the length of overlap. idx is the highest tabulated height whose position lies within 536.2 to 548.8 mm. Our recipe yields 348.7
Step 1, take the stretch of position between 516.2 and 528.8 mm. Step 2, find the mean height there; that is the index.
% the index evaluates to 373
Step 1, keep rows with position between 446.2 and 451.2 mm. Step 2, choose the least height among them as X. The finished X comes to 158.7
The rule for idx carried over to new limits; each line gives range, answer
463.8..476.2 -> 241.3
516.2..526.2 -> 373.7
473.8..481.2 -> 225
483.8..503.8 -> 353.9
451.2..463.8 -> 240.5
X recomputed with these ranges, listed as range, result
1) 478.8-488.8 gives 225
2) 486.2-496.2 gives 310.2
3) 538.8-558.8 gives 316.3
